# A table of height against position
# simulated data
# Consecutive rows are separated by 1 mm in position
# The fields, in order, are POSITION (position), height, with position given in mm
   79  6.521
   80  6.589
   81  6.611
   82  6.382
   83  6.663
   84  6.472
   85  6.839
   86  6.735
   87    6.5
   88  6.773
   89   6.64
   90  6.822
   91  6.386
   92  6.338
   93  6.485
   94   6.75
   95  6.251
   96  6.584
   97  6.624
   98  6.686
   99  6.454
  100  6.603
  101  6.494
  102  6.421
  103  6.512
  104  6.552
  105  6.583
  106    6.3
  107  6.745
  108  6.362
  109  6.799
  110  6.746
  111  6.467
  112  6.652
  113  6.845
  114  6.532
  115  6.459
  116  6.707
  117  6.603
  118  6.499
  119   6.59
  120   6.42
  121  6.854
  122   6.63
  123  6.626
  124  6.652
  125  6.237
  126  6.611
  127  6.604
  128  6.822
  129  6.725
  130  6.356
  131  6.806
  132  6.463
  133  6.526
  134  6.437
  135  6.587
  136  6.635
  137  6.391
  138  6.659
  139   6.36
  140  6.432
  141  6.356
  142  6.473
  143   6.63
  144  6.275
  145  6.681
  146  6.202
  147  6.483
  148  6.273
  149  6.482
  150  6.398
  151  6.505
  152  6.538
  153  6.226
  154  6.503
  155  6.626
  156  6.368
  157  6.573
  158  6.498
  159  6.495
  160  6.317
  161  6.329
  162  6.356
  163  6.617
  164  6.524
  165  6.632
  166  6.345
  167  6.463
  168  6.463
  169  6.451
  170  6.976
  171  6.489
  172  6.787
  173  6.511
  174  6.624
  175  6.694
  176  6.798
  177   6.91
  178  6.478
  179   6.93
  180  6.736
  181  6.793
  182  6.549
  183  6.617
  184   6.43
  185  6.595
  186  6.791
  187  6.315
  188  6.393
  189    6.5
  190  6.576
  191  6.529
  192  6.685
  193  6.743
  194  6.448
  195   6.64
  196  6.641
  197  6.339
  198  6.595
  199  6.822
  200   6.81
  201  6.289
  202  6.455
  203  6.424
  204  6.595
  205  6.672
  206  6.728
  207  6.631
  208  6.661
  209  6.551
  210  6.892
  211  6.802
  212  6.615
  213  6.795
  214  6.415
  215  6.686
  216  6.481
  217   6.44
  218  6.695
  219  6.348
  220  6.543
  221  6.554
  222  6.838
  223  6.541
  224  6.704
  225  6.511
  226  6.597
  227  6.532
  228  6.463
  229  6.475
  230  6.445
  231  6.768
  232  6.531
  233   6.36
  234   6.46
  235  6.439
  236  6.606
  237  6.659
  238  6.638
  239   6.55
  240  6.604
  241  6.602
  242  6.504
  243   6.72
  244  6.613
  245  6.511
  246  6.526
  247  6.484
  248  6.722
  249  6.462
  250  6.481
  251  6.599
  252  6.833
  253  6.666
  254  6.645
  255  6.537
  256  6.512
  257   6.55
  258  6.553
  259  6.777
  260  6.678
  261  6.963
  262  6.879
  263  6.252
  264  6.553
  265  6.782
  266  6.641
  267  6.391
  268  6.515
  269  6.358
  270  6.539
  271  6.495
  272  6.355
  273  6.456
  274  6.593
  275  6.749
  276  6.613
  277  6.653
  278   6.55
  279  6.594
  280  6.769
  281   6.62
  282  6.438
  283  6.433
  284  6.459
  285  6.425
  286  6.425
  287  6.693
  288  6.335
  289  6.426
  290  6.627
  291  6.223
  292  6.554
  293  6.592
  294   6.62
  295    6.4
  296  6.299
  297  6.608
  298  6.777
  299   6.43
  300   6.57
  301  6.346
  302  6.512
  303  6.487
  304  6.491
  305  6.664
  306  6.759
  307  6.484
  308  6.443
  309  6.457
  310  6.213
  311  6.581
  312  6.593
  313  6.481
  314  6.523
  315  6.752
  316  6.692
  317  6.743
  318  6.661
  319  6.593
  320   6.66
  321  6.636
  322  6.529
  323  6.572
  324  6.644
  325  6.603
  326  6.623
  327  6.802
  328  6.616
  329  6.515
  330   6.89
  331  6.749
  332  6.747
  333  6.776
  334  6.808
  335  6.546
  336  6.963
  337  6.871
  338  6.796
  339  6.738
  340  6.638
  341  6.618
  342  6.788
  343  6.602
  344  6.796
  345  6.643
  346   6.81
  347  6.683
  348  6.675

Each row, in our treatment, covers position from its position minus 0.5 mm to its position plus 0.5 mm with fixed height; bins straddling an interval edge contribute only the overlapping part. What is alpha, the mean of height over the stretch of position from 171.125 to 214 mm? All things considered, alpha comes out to 6.62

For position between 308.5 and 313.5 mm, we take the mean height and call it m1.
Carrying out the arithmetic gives 6.47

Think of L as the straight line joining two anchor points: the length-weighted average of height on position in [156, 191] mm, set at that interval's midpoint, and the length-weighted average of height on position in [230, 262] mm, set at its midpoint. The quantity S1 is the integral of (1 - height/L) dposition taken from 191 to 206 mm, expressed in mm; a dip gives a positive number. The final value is 0.0 mm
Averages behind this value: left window 6.57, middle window 6.59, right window 6.6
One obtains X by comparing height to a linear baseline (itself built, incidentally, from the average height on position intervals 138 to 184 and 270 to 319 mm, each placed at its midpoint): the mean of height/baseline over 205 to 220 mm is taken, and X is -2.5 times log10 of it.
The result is -0.02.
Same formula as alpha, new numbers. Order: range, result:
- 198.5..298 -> 6.57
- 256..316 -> 6.54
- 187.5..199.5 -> 6.58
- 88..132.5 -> 6.58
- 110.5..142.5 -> 6.56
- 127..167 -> 6.49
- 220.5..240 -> 6.56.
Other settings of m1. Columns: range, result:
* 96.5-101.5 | 6.57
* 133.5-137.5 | 6.51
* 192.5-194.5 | 6.6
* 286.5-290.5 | 6.52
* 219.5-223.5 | 6.62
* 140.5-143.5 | 6.49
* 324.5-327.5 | 6.68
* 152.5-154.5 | 6.36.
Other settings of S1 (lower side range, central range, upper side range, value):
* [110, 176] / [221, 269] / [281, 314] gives -0.57 mm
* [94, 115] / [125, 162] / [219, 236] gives 0.40 mm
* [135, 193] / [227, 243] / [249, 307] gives 0.00 mm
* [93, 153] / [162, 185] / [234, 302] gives -0.27 mm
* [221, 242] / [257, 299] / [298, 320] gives 0.05 mm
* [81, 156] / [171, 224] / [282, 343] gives -0.41 mm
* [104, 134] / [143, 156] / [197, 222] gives 0.31 mm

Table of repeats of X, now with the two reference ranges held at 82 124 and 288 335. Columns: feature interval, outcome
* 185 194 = 0.00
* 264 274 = 0.01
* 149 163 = 0.02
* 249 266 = -0.01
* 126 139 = 0.00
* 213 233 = 0.00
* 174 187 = -0.02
